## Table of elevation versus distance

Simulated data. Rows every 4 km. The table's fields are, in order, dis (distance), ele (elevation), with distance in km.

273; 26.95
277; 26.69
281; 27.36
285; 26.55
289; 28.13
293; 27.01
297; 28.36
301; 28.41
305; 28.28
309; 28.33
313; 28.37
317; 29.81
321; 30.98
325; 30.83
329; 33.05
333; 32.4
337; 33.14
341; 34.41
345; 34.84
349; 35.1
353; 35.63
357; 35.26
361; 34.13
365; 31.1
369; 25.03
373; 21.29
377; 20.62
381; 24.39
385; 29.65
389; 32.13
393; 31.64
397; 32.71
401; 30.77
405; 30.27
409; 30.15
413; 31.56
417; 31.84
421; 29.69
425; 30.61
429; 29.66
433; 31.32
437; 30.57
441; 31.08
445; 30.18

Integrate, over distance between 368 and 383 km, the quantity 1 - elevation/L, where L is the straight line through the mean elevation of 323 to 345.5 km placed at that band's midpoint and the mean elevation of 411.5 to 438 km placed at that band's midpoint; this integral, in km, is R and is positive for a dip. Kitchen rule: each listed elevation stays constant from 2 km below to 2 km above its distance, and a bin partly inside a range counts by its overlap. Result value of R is 4.4 km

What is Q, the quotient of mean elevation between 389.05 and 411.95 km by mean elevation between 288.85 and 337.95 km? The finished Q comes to 1.05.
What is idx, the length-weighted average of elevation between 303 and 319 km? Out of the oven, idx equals 28.7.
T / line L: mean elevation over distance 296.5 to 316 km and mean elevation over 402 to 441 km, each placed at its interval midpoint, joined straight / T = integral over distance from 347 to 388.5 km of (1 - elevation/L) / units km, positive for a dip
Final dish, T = 0.4 km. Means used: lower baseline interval 28.4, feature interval 29.3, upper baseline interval 30.7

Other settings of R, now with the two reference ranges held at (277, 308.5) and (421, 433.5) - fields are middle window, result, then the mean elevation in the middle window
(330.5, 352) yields -4.1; 34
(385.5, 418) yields -1.6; 31.3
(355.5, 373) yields -0.6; 30.1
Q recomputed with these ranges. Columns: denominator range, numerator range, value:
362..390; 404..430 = 1.16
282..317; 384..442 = 1.10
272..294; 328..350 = 1.25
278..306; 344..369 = 1.21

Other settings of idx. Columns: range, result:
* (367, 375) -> 23.2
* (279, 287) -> 27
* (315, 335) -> 31.4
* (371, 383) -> 22.1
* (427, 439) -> 30.5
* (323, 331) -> 31.9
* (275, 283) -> 27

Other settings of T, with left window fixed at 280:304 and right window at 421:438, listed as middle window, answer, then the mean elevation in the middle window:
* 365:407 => 2.2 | 28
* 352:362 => -2.1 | 35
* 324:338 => -1.9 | 32.4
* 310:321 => -0.5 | 29.4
